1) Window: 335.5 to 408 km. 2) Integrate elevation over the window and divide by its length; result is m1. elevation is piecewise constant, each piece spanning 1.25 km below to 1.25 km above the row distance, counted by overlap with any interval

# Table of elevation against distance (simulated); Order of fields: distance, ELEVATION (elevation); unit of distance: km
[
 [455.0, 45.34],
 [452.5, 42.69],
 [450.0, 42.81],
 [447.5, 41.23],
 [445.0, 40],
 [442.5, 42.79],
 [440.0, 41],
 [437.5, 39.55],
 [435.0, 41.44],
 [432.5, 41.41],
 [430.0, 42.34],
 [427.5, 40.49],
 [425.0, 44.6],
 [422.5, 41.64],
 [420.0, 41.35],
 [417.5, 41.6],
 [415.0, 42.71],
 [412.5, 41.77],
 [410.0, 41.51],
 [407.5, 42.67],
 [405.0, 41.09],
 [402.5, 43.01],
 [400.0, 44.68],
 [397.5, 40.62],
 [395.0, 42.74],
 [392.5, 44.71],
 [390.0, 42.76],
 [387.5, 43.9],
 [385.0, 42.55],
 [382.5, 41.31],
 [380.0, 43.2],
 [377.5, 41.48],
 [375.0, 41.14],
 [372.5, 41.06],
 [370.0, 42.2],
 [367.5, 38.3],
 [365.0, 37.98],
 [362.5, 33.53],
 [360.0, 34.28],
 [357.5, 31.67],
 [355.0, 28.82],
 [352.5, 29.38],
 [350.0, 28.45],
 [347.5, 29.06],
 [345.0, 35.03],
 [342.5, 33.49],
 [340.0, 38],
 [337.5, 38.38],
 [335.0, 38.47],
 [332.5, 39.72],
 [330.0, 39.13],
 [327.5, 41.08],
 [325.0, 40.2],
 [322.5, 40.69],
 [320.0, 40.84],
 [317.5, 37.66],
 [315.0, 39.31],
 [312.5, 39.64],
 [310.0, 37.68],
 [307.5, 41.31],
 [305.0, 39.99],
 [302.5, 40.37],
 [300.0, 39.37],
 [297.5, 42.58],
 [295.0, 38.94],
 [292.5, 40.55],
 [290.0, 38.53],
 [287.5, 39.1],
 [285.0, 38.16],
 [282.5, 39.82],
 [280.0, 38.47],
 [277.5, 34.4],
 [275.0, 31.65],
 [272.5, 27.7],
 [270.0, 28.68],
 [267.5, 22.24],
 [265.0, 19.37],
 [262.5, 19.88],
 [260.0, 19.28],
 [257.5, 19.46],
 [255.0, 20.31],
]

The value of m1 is 38.4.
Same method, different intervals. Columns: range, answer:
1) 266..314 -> 36.7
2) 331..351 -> 35.2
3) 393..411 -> 42.4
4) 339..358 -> 31.7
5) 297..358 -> 37.2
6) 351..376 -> 35.7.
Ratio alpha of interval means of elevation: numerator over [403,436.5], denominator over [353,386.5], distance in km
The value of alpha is 1.10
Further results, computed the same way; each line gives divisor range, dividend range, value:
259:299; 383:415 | 1.31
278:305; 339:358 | 0.80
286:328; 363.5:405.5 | 1.05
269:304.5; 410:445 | 1.12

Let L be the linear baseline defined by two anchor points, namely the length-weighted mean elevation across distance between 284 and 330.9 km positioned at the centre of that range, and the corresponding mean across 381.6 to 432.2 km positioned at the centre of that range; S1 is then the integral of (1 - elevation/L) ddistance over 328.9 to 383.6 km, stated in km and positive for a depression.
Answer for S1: 6.0 km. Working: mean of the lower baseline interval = 39.8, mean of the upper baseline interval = 42.4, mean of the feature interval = 36.5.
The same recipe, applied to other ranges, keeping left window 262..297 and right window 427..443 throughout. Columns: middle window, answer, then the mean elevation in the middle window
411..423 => -0.4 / 41.8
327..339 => -1.1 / 39.2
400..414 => -0.9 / 42.3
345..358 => 2.5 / 29.9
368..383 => -1.3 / 41.6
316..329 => -1.7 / 40.1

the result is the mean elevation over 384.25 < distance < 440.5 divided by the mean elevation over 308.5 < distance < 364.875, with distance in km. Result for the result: 1.2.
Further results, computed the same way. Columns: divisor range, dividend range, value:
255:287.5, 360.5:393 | 1.44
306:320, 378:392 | 1.09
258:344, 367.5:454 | 1.17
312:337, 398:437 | 1.06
